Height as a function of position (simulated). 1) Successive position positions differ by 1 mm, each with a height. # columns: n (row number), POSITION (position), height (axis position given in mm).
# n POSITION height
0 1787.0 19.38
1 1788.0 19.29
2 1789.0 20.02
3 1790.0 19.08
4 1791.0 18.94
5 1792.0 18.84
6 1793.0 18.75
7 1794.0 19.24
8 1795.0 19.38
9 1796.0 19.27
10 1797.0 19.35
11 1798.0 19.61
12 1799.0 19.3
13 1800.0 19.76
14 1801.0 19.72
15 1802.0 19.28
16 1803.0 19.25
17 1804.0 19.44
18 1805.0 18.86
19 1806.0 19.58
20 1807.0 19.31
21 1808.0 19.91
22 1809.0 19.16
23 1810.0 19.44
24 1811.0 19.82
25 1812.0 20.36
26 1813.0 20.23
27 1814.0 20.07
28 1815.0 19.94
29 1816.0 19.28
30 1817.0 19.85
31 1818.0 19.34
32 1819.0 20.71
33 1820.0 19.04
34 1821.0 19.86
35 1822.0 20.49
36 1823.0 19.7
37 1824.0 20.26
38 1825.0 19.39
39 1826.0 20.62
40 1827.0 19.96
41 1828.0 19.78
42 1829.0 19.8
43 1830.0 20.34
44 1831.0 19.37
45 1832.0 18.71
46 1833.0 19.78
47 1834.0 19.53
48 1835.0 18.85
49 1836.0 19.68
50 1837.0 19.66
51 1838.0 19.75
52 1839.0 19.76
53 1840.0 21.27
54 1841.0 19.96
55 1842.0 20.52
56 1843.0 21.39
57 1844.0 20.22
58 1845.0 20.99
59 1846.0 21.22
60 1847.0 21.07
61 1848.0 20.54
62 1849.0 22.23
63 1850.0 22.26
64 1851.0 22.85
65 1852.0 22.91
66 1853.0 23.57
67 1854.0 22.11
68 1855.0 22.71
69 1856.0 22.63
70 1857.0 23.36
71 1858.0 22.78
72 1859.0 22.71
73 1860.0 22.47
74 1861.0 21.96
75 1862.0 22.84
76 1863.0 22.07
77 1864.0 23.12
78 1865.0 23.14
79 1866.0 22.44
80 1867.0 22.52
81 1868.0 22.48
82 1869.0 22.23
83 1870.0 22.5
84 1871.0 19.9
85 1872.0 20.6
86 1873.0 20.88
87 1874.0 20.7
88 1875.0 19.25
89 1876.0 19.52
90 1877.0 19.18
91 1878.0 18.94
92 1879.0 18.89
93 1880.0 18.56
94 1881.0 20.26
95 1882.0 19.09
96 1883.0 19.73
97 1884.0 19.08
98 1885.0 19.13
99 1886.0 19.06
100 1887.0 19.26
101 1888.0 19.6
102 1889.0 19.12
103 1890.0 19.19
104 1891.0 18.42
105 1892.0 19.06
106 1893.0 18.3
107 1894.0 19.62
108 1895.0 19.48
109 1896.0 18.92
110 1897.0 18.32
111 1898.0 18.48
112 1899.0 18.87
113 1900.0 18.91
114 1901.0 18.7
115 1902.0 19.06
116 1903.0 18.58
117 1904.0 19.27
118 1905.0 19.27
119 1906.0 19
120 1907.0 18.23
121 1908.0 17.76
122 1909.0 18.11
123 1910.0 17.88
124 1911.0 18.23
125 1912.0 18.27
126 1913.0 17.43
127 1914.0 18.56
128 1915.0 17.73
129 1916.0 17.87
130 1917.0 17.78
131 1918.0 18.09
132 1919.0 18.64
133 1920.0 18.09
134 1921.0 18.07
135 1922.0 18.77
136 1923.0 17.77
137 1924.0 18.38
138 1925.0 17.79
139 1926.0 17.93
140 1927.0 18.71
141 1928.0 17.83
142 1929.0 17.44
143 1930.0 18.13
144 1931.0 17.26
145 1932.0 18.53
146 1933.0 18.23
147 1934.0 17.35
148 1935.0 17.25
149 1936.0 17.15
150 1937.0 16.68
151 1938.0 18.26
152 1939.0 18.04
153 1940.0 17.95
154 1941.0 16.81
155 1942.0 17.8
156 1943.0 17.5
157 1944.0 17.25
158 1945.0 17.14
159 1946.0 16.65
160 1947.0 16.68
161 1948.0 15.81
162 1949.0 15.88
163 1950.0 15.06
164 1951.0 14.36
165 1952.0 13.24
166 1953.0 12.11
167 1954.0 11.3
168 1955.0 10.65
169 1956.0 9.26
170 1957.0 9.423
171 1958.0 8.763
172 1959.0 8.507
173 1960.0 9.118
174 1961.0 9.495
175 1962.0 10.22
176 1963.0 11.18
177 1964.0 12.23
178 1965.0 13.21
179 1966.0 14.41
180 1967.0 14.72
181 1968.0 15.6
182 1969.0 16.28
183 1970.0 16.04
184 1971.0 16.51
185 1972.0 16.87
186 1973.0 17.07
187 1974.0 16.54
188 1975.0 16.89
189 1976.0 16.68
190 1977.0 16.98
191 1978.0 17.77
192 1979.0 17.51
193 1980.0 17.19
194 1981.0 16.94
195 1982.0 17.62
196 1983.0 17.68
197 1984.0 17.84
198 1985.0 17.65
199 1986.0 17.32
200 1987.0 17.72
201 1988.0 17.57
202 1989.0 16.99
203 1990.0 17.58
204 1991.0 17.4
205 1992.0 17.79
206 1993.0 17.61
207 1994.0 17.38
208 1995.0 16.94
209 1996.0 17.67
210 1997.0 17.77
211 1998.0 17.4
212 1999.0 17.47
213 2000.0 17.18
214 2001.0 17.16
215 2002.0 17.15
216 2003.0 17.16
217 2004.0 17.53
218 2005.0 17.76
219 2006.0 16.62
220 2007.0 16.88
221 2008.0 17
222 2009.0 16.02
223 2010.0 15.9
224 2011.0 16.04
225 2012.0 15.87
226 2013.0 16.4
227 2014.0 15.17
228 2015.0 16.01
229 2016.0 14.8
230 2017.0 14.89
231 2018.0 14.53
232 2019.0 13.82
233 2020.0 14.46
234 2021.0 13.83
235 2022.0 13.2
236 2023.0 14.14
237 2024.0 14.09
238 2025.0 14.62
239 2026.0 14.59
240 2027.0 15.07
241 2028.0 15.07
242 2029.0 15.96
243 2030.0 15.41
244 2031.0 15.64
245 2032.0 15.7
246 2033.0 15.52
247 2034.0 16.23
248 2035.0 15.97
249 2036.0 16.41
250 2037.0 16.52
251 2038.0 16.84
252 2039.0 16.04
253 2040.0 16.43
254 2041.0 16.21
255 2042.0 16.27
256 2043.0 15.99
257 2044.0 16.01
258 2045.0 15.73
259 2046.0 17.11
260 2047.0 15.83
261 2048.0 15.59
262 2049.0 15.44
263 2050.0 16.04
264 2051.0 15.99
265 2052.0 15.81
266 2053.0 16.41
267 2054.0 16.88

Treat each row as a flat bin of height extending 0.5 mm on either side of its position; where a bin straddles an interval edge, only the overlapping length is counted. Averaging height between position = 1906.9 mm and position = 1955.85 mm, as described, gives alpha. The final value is 17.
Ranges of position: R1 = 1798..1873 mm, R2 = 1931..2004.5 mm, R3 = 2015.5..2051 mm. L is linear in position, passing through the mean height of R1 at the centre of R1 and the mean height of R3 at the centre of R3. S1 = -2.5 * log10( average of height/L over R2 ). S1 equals 0.09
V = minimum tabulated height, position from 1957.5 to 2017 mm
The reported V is 8.507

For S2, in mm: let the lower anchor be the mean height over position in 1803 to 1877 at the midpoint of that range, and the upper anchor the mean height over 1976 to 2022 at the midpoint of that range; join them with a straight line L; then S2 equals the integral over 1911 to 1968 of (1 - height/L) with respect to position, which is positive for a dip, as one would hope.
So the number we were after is 8.0 mm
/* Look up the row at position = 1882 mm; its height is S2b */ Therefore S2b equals 19.09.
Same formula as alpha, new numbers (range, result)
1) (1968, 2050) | 16.3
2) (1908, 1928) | 18.1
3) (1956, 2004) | 15.7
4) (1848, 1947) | 19.4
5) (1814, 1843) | 19.9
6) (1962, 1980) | 15.6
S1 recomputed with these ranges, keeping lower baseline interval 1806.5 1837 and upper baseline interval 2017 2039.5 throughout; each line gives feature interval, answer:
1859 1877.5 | -0.15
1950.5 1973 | 0.31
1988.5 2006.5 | -0.10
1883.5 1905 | -0.05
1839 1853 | -0.12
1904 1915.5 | -0.03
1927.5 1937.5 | -0.02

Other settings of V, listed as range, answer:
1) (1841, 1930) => 17.43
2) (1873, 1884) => 18.56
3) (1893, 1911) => 17.76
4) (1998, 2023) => 13.2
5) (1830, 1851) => 18.71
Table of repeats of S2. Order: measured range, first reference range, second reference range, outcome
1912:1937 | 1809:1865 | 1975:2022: 0.88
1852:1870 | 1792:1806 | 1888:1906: -3.38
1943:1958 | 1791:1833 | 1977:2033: 2.98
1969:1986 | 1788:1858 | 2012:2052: -0.40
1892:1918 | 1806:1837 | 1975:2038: -0.40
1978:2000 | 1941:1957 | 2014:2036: -3.98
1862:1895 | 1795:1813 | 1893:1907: -2.02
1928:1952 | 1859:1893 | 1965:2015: 1.85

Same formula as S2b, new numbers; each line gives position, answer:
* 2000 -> 17.18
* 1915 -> 17.73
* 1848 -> 20.54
